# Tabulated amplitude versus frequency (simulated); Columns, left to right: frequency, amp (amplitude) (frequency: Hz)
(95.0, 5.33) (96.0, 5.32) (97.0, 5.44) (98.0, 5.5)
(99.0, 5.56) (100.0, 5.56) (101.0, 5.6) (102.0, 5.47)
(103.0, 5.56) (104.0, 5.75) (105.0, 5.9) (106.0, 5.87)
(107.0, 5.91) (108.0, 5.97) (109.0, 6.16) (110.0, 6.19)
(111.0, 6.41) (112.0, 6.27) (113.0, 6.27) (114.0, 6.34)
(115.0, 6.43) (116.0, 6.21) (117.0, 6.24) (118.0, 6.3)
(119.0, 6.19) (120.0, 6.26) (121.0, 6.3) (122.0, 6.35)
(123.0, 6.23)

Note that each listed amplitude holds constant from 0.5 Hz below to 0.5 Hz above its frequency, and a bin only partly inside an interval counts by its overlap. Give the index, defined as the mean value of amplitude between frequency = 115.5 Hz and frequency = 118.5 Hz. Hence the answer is 6.25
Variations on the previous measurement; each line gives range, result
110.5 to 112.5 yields 6.34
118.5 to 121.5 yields 6.25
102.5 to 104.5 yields 5.65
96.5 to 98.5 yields 5.47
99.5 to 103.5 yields 5.55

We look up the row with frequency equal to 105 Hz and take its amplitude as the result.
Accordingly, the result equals 5.9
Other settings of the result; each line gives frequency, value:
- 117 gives 6.24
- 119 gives 6.19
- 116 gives 6.21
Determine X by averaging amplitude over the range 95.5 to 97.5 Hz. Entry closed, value 5.38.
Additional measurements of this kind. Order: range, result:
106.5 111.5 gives 6.13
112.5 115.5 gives 6.35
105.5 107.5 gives 5.89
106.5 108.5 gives 5.94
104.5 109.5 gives 5.96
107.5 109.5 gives 6.06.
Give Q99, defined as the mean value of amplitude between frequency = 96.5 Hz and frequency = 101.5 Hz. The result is 5.53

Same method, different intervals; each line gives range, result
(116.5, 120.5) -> 6.25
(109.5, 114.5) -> 6.3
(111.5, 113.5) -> 6.27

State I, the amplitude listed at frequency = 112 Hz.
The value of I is 6.27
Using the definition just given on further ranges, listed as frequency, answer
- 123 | 6.23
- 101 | 5.6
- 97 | 5.44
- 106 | 5.87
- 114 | 6.34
